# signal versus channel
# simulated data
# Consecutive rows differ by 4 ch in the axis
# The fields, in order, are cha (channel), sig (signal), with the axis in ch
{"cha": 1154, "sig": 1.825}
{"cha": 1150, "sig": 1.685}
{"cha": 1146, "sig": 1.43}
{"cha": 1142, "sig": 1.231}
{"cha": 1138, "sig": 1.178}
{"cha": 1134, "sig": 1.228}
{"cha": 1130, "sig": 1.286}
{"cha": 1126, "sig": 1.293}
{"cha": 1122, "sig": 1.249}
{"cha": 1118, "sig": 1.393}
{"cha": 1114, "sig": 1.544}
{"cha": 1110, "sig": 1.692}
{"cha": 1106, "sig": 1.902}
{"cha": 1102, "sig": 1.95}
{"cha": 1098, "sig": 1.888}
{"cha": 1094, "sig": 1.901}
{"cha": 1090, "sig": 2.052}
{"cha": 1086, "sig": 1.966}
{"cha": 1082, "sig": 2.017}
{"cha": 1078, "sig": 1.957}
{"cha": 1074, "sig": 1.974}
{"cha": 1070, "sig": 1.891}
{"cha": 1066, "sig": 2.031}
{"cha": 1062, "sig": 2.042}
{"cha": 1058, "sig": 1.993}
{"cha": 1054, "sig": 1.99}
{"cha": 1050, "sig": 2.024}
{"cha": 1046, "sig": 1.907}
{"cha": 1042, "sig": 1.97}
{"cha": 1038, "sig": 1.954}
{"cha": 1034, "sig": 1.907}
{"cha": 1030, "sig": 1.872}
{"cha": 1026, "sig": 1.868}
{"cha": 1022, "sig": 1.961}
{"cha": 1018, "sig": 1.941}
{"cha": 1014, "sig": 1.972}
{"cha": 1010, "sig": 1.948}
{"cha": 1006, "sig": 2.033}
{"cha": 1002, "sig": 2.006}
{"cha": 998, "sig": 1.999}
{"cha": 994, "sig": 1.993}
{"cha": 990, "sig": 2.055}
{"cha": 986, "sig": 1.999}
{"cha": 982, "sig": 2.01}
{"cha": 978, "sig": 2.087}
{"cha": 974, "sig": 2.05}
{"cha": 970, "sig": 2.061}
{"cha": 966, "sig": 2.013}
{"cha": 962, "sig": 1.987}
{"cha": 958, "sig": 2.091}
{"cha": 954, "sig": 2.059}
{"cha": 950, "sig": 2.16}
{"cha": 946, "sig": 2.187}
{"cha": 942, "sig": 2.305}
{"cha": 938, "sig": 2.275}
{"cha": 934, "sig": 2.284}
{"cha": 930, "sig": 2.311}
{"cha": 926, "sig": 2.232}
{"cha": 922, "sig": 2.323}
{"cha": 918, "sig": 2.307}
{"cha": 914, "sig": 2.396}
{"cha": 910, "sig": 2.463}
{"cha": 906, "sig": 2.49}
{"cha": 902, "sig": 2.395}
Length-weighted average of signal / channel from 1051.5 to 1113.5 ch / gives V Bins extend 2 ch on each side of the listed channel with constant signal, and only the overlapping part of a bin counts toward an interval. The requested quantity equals 1.94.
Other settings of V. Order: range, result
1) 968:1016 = 2.02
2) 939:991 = 2.09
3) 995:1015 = 1.99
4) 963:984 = 2.04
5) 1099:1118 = 1.74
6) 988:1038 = 1.96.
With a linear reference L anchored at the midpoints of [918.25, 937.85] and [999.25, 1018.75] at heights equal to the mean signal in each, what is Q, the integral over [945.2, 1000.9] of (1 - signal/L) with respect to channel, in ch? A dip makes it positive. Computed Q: 1.8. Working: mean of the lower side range 2.29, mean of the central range 2.05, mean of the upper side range 1.98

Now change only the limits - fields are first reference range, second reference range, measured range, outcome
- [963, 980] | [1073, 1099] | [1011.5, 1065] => 1.2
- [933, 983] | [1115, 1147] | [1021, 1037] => -1.1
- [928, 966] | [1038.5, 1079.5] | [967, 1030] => 2.7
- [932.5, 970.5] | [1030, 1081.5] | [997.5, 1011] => 0.4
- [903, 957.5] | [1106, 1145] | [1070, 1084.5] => -3.3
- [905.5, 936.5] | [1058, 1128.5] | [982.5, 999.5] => 0.9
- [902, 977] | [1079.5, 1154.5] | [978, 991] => 0.3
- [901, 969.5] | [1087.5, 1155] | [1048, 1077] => -3.4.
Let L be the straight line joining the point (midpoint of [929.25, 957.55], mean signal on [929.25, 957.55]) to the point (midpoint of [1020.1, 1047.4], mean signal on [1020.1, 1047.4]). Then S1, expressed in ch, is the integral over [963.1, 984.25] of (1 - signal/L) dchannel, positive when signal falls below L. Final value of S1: 0.7 ch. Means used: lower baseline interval 2.21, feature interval 2.04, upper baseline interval 1.92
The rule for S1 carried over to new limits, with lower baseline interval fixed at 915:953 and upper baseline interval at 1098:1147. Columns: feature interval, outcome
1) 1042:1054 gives -1.3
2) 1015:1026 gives -0.2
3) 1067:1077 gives -1.6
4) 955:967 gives 0.6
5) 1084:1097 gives -3.0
